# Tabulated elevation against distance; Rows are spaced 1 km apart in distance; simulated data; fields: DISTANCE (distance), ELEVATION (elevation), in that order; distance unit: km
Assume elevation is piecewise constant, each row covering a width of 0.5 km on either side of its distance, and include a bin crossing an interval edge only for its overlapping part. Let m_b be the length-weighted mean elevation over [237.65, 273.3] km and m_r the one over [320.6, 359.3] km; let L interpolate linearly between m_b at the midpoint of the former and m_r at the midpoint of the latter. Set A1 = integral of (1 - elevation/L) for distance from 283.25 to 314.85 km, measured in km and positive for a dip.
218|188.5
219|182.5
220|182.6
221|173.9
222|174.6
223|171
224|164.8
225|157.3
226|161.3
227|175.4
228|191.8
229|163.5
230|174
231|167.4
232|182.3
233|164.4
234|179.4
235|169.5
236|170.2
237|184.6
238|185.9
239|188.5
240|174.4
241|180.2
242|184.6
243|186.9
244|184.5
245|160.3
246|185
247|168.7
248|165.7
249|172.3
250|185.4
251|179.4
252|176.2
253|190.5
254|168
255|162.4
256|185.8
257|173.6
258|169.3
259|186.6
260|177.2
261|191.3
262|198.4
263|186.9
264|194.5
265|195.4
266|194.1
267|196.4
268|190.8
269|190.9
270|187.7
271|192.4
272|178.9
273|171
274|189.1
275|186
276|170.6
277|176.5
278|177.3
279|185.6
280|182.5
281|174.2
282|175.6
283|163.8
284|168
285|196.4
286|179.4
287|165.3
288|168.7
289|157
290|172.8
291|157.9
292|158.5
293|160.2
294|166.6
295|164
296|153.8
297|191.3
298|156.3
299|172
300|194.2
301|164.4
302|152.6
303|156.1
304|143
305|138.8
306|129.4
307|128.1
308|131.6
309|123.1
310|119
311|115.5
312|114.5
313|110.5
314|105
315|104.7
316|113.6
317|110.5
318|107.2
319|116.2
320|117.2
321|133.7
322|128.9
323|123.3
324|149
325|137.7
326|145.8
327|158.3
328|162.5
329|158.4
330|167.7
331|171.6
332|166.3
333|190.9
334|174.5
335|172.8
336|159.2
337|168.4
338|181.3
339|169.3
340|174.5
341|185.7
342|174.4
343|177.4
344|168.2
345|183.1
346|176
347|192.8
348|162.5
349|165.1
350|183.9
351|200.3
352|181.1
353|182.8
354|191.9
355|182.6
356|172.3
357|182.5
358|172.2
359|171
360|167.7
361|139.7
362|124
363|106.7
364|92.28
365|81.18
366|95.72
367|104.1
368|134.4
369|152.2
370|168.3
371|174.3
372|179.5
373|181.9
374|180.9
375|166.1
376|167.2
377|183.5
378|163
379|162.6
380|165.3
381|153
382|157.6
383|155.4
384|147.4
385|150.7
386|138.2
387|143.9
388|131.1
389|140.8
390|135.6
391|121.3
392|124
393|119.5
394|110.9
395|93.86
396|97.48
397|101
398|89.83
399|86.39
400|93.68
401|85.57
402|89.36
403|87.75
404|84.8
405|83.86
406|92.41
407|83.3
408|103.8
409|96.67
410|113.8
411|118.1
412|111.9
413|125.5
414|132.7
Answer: 4.3 km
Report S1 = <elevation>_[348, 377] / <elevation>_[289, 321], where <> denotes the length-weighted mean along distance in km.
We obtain 1.12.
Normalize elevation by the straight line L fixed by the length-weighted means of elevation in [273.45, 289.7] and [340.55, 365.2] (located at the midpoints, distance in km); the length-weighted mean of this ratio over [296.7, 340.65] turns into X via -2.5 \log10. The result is 0.17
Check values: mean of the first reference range 176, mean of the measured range 146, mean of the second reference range 166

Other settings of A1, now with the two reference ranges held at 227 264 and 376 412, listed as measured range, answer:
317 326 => 1.33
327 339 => -2.11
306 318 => 2.86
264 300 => -2.72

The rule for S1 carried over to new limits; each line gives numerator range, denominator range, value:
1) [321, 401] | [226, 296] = 0.86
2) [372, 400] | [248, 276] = 0.76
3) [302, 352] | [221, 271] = 0.84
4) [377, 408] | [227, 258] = 0.68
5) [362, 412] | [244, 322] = 0.77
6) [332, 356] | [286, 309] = 1.13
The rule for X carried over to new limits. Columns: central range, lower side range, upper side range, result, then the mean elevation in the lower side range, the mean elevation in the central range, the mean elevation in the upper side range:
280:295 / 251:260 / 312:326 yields -0.14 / 177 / 169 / 121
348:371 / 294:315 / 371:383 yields 0.06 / 143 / 153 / 169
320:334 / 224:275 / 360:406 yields -0.02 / 180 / 153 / 130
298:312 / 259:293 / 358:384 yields 0.19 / 180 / 143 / 150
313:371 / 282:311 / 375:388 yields 0.03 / 158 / 153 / 157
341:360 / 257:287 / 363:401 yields -0.20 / 183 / 179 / 135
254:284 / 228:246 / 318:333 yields -0.10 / 177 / 182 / 146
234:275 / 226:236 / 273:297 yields -0.06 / 173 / 182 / 172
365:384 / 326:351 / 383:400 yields -0.14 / 173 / 156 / 121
